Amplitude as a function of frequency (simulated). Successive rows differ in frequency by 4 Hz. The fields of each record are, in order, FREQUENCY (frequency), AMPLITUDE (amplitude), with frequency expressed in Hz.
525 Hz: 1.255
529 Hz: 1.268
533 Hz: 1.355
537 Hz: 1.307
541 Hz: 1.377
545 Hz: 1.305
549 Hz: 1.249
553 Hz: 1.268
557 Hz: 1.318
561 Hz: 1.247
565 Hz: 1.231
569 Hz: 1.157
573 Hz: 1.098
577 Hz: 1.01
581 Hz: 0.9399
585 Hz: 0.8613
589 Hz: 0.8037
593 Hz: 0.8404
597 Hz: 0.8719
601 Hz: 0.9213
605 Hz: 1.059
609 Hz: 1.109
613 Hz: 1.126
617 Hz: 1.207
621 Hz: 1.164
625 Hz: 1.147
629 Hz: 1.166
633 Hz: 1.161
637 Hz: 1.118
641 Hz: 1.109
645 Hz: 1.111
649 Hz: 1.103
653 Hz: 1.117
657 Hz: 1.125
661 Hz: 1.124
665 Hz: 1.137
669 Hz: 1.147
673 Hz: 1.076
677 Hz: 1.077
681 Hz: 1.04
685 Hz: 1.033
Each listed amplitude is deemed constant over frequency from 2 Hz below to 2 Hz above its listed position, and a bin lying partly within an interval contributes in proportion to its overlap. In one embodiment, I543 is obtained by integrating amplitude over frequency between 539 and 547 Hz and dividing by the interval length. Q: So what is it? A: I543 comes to 1.34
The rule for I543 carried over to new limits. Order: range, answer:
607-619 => 1.15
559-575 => 1.18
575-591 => 0.904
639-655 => 1.11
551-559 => 1.29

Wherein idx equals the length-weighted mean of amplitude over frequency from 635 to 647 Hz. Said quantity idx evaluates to 1.11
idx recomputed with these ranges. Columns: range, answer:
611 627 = 1.16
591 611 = 0.96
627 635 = 1.16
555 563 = 1.28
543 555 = 1.27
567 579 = 1.09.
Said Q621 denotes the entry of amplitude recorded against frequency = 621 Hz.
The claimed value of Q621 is 1.164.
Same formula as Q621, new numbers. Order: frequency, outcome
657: 1.125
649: 1.103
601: 0.9213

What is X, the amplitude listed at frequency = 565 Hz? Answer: 1.231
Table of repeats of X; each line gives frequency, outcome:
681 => 1.04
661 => 1.124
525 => 1.255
